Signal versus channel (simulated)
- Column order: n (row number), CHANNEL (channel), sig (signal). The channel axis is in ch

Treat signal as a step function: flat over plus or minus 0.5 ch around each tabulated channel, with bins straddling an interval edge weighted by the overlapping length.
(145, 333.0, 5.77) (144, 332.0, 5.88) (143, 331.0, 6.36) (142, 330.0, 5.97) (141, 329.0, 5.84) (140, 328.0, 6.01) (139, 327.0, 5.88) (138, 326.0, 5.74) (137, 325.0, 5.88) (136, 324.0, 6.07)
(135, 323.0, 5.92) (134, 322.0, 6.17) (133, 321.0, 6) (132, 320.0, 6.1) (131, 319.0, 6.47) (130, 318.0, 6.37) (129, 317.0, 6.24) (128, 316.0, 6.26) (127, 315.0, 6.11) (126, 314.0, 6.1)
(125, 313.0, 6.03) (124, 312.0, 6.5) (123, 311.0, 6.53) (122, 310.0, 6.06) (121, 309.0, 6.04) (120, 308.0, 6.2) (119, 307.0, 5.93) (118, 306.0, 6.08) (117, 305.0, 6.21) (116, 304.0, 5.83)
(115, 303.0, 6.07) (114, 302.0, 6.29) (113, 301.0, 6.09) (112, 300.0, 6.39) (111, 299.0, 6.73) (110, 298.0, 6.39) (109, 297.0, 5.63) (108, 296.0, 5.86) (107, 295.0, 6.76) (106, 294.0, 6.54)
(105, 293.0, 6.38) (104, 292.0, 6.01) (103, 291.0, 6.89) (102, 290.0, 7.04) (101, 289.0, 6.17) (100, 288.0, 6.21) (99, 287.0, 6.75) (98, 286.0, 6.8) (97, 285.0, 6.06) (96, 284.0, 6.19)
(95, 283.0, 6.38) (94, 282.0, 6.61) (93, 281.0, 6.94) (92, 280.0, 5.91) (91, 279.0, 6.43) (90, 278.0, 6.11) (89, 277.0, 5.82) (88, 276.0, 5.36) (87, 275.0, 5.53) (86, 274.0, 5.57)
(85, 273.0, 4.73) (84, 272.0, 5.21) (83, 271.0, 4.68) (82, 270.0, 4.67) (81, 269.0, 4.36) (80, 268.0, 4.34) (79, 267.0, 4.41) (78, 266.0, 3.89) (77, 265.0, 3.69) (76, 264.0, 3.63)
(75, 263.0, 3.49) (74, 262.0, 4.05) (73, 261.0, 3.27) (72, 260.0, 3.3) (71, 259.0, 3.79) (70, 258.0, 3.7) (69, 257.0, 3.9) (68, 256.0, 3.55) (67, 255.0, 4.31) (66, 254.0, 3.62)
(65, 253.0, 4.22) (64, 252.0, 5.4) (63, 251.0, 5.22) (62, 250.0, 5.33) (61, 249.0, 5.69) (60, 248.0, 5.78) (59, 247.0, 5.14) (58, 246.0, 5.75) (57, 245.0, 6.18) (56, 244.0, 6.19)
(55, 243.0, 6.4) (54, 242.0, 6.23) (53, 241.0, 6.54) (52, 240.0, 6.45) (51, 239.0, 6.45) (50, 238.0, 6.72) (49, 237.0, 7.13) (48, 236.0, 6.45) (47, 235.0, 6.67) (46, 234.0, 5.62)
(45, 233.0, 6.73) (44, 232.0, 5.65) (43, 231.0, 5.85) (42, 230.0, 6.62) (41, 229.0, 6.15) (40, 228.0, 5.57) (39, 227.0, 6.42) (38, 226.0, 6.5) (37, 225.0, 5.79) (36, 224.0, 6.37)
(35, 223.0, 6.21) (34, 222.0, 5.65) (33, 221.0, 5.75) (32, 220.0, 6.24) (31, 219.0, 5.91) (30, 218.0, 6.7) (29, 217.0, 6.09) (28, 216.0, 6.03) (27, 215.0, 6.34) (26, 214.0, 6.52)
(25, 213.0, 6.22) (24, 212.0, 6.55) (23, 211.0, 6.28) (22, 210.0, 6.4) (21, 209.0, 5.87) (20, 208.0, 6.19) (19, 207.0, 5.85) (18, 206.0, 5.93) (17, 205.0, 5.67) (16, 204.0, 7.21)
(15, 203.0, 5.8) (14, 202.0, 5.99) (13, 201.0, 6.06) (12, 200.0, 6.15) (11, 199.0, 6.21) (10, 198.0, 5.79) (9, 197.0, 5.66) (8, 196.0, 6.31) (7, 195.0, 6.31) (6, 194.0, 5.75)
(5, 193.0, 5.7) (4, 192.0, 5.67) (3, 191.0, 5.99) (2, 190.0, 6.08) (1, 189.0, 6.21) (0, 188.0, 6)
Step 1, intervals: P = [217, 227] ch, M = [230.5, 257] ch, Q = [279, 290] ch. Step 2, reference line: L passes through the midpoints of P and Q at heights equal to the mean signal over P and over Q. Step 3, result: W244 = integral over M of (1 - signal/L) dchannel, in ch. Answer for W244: 2.2 ch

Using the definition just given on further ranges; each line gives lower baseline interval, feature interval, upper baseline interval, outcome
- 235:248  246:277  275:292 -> 8.9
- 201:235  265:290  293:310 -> 2.3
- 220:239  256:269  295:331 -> 5.0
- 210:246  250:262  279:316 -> 4.2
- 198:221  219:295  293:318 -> 7.6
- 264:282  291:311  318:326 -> -1.9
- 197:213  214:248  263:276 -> -4.5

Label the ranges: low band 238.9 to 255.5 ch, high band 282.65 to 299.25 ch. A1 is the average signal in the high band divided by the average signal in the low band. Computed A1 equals 1.15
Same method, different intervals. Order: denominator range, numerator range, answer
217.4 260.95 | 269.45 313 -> 1.08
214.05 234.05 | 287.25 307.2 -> 1.03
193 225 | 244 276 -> 0.75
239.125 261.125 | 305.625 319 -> 1.23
